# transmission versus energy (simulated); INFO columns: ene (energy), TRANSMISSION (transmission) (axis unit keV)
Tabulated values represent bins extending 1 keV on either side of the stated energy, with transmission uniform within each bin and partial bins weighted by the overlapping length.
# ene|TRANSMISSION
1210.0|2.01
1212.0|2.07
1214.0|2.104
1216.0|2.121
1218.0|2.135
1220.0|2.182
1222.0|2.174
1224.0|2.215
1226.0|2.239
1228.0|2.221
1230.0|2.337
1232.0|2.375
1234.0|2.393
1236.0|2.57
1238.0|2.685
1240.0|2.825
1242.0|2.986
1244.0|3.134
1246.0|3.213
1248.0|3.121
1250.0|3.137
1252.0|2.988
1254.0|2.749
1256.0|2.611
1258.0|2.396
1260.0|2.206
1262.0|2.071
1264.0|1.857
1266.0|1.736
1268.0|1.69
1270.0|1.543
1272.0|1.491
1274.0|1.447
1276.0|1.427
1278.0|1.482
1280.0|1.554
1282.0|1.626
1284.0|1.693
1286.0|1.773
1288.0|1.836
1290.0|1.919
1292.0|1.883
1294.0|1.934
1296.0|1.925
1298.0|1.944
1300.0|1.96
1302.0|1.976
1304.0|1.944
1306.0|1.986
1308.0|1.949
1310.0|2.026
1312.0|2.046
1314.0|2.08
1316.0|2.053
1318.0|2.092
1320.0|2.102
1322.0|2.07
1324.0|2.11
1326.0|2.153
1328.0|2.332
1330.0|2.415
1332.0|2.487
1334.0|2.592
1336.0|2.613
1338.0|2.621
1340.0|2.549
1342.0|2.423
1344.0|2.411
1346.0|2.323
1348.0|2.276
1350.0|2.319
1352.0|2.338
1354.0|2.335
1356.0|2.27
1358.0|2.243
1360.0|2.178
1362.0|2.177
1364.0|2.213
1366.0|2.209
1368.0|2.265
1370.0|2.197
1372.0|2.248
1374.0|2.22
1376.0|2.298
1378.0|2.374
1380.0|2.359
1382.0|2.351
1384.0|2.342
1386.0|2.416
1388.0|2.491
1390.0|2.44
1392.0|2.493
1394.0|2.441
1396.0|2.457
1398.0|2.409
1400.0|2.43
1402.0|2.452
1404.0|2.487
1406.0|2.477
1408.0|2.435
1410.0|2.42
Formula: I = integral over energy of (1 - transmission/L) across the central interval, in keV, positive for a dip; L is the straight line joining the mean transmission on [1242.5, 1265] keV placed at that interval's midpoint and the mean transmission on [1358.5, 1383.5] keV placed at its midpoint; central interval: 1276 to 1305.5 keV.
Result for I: 8.6 keV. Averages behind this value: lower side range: 2.69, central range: 1.81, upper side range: 2.26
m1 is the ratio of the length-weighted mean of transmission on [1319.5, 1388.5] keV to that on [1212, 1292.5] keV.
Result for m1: 1.05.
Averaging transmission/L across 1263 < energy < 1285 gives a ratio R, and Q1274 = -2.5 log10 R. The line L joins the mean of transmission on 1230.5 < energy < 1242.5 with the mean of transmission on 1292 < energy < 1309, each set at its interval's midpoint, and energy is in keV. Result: 0.36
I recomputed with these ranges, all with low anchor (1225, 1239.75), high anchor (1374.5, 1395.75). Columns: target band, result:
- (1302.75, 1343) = 3.0 keV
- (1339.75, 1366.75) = 1.2 keV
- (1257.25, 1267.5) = 1.7 keV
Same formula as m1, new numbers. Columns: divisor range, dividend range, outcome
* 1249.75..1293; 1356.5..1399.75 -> 1.20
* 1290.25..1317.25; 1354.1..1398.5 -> 1.17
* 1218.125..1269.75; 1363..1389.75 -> 0.94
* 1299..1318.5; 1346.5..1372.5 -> 1.12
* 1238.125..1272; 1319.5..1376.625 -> 0.93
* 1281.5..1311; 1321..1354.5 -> 1.25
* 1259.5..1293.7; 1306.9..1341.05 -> 1.31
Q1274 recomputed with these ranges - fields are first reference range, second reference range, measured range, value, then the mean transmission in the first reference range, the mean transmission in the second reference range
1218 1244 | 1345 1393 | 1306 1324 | 0.15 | 2.45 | 2.31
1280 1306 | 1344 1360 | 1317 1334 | -0.07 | 1.86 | 2.3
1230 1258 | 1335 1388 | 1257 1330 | 0.33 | 2.8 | 2.33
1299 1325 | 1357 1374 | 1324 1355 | -0.13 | 2.03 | 2.22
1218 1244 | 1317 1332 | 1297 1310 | 0.15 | 2.45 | 2.2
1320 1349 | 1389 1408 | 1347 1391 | 0.05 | 2.37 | 2.45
